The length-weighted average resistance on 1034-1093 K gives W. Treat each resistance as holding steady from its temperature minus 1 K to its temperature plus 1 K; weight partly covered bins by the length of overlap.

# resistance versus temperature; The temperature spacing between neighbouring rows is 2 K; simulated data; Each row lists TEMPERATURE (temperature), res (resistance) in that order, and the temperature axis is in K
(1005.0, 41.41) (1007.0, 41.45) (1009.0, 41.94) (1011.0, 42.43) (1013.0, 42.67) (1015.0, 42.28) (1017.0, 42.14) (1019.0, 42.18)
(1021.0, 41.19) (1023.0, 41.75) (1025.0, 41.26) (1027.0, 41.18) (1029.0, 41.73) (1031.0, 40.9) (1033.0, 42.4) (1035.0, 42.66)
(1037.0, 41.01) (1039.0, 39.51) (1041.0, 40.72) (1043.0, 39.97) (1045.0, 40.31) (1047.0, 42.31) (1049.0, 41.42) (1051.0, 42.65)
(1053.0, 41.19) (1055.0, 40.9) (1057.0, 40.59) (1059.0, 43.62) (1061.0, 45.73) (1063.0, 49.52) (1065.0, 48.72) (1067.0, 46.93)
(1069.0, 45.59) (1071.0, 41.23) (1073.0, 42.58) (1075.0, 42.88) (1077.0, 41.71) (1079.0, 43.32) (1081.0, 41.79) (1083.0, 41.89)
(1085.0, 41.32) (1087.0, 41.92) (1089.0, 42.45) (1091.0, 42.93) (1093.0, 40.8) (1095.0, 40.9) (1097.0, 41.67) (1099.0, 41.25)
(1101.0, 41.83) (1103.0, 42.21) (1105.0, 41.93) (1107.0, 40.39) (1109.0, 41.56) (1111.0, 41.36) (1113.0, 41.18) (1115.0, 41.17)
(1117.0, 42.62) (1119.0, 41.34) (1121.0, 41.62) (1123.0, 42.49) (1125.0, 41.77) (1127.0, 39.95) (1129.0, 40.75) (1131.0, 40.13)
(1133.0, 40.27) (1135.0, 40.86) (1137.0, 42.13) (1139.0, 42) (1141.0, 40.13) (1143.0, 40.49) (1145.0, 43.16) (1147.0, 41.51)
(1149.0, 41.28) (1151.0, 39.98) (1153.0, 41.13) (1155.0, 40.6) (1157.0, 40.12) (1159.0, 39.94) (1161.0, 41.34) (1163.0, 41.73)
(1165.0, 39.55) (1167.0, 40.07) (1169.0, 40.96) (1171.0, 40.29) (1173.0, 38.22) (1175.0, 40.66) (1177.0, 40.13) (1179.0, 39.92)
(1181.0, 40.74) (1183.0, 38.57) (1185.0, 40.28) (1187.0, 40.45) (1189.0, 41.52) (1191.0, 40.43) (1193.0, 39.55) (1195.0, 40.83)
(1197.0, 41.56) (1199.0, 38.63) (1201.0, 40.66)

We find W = 42.6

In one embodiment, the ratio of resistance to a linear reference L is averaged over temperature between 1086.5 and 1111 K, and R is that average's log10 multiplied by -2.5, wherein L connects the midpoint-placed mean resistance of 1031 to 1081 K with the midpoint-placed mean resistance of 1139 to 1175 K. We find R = 0.006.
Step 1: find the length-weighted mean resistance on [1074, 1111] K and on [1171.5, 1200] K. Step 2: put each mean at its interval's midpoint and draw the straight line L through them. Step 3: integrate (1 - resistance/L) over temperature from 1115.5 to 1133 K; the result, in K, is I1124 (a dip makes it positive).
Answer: 0.0 K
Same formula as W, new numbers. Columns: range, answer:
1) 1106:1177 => 40.9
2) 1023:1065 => 42.1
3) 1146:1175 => 40.5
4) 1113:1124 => 41.8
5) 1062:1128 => 42.4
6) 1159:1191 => 40.3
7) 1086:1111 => 41.6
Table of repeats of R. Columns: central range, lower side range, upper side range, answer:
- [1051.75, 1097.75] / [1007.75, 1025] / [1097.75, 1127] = -0.034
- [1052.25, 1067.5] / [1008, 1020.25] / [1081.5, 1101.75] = -0.068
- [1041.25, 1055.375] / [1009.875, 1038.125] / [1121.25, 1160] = 0.011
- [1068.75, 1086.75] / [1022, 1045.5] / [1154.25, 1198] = -0.038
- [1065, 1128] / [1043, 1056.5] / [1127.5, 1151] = -0.024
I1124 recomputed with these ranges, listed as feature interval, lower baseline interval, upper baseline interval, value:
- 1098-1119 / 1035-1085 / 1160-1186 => 0.0 K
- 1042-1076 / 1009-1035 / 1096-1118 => -1.3 K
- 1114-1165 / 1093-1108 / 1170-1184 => -0.7 K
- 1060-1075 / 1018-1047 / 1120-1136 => -1.6 K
